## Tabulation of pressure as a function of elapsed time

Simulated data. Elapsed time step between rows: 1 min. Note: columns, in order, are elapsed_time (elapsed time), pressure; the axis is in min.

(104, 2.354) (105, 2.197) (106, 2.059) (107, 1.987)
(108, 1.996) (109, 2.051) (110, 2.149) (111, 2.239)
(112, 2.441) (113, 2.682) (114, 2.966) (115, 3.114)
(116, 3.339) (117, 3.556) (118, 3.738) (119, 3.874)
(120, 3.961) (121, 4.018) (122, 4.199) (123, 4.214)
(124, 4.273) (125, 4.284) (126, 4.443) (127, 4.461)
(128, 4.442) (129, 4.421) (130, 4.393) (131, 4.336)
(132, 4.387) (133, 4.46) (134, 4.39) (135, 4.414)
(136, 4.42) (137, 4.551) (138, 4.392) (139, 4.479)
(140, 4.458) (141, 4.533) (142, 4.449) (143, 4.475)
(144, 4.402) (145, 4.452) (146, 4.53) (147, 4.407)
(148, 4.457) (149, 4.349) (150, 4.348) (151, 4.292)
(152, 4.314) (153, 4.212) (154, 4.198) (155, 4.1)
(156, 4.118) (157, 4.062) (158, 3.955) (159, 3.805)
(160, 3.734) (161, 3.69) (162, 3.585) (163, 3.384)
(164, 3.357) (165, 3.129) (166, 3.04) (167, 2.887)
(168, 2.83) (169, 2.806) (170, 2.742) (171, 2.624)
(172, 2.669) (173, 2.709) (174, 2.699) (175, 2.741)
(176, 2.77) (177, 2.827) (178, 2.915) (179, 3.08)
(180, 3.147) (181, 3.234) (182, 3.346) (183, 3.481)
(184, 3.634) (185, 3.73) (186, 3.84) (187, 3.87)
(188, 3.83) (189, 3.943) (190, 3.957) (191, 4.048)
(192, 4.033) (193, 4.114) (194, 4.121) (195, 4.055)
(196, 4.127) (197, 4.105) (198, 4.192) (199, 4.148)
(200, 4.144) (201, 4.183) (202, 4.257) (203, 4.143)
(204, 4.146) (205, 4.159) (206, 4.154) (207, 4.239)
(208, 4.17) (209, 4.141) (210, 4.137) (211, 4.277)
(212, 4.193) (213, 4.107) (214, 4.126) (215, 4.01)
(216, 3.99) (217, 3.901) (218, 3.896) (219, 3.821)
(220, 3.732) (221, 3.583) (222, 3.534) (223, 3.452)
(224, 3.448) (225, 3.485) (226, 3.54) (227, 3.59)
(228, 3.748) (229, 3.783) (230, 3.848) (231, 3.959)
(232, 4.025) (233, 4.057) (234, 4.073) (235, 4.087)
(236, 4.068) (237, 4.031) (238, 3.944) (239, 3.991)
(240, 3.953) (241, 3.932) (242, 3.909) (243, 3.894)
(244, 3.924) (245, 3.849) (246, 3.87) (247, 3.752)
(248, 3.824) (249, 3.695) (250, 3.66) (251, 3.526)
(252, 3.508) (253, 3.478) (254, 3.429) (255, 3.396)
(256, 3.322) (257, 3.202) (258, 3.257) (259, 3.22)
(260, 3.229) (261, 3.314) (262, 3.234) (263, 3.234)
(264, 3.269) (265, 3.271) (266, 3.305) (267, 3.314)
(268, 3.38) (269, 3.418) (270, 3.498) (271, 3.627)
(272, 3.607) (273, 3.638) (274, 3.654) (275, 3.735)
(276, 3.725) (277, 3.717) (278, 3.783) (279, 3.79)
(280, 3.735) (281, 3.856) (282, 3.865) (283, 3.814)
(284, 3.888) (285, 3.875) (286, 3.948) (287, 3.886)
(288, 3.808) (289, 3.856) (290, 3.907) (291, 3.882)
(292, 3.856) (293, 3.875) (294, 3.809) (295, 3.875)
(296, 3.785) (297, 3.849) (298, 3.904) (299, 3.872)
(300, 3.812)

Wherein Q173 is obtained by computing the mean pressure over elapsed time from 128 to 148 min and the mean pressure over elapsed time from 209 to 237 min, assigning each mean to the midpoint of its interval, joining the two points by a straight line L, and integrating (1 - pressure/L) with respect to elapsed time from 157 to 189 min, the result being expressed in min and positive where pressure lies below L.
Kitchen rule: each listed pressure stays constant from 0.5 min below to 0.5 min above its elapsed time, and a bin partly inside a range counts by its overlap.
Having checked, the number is 7.3 min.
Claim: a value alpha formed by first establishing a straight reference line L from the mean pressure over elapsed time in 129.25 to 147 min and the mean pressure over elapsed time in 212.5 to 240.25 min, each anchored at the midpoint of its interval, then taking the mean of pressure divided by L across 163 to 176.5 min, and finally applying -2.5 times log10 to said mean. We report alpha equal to 0.42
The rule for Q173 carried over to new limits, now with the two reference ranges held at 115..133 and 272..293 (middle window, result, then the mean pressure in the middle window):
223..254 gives 0.72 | 3.8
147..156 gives -0.48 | 4.28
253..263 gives 1.45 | 3.3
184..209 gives -0.55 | 4.06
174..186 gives 2.47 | 3.18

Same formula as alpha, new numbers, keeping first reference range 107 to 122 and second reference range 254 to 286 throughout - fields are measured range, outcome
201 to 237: -0.175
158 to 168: -0.075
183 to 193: -0.187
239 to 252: -0.109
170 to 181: 0.137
